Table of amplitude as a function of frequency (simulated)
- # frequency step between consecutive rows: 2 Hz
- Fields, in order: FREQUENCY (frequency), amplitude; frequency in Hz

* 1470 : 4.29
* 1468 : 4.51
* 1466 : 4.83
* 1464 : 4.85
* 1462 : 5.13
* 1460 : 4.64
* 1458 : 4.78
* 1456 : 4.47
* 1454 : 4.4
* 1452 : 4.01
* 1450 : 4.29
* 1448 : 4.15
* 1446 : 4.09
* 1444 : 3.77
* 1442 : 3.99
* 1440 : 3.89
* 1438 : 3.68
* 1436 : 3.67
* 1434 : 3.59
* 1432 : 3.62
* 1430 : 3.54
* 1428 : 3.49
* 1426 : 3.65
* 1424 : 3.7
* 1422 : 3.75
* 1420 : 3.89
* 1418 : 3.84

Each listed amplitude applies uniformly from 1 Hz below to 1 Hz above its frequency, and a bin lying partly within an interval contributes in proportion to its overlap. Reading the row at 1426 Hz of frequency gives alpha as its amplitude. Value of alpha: 3.65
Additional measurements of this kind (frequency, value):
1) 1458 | 4.78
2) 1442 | 3.99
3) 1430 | 3.54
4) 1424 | 3.7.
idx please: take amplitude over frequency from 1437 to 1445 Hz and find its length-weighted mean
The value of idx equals 3.83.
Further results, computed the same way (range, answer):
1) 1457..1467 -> 4.85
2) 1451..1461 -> 4.46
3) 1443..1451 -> 4.08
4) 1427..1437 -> 3.58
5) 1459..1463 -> 4.88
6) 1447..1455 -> 4.21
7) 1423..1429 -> 3.61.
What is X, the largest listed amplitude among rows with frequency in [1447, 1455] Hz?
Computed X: 4.4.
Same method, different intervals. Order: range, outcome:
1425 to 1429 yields 3.65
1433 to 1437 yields 3.67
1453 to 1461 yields 4.78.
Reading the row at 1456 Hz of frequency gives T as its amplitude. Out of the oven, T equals 4.47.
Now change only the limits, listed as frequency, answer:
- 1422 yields 3.75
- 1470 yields 4.29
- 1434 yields 3.59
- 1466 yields 4.83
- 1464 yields 4.85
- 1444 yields 3.77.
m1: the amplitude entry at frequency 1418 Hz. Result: 3.84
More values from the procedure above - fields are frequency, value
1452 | 4.01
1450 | 4.29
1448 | 4.15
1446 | 4.09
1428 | 3.49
